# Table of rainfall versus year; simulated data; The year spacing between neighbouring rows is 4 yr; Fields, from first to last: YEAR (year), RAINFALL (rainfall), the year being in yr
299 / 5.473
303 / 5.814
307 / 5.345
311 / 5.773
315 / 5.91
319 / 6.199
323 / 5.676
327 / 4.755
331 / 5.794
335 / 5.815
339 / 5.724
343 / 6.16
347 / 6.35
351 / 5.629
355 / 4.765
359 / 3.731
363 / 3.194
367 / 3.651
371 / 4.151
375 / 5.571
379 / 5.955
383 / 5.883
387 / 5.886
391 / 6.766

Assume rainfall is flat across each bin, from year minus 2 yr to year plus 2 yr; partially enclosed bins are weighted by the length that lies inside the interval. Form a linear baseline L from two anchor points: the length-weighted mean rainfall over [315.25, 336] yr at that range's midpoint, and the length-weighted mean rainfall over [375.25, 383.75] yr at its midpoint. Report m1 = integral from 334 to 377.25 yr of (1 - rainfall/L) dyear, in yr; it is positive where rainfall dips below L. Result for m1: 6.0 yr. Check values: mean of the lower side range 5.66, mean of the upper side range 5.85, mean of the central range 4.96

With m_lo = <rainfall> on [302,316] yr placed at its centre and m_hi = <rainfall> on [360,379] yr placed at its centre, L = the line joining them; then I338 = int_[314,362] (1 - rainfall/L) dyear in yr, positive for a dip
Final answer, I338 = -4.3 yr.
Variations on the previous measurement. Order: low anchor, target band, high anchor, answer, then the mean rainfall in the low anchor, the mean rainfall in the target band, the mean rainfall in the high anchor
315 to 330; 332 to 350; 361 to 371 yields -4.79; 5.61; 5.98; 3.57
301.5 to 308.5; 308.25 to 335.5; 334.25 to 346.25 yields 0.33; 5.58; 5.69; 5.96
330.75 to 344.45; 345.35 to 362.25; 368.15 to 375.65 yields 1.11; 5.87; 4.95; 4.6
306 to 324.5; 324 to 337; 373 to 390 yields 0.79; 5.81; 5.47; 5.88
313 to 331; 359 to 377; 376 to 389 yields 5.35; 5.65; 4.1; 5.88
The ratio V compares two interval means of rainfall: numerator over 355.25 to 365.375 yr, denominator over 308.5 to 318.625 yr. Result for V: 0.63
